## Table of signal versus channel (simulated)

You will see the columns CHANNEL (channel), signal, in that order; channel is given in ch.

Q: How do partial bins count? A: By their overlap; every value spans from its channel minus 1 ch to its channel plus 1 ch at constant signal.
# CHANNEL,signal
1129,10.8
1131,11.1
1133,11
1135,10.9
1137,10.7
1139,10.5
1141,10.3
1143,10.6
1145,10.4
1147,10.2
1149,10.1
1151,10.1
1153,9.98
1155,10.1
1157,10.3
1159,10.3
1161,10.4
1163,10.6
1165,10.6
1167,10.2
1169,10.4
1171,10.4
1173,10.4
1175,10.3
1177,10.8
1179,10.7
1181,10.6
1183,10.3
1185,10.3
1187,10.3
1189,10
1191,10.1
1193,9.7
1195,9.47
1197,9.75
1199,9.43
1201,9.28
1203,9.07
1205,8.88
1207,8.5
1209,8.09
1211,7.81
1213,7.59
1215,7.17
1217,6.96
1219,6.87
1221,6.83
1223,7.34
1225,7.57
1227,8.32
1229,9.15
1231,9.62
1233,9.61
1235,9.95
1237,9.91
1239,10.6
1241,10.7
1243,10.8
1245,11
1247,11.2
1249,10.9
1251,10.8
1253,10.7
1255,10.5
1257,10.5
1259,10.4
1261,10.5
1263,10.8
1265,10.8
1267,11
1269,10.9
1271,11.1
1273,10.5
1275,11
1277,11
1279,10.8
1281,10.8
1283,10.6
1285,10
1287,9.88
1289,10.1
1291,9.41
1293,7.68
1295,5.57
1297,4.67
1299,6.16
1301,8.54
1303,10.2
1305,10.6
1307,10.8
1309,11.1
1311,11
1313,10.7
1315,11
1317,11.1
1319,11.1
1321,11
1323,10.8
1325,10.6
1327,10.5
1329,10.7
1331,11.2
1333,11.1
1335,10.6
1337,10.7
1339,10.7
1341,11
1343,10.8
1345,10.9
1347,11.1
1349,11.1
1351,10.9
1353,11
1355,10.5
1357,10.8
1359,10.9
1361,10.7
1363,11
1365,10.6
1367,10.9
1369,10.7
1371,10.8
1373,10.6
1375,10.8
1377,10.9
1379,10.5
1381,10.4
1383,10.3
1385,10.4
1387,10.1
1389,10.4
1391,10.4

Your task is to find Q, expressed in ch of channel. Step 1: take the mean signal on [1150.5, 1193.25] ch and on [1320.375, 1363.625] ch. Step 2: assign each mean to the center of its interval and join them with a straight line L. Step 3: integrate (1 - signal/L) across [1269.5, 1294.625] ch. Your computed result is 1.2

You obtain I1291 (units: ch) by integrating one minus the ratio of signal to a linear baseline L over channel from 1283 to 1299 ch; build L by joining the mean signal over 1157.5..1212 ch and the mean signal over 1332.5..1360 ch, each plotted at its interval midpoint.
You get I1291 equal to 3.5 ch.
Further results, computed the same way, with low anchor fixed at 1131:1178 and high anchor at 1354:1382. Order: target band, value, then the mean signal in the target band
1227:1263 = 0.68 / 10.4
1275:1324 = 3.82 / 9.8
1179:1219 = 5.28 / 9.1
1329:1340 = -0.17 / 10.8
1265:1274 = -0.24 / 10.9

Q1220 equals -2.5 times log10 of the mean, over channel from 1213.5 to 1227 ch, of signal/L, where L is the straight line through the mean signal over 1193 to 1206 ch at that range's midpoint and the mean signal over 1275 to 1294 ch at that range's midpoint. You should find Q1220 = 0.30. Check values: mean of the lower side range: 9.34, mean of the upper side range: 10.1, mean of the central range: 7.23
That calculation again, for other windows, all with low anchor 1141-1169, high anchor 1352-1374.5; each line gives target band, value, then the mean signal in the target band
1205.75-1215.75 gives 0.305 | 7.87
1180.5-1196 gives 0.032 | 10.1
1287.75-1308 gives 0.256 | 8.39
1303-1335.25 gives -0.018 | 10.9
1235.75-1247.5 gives -0.017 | 10.7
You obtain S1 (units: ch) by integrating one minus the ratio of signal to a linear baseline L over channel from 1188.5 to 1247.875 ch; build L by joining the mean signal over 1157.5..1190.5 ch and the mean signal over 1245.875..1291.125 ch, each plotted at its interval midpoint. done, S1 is 8.4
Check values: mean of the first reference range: 10.4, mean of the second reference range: 10.6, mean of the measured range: 9.03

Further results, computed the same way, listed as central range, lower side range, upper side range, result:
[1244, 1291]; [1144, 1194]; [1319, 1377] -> -0.30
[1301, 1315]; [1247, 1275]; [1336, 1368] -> 0.27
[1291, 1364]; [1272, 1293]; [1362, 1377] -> 2.17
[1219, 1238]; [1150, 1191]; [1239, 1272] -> 3.65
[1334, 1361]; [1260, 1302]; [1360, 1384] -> -1.16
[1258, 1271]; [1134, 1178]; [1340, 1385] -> -0.21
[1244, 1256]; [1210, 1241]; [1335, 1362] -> -2.62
